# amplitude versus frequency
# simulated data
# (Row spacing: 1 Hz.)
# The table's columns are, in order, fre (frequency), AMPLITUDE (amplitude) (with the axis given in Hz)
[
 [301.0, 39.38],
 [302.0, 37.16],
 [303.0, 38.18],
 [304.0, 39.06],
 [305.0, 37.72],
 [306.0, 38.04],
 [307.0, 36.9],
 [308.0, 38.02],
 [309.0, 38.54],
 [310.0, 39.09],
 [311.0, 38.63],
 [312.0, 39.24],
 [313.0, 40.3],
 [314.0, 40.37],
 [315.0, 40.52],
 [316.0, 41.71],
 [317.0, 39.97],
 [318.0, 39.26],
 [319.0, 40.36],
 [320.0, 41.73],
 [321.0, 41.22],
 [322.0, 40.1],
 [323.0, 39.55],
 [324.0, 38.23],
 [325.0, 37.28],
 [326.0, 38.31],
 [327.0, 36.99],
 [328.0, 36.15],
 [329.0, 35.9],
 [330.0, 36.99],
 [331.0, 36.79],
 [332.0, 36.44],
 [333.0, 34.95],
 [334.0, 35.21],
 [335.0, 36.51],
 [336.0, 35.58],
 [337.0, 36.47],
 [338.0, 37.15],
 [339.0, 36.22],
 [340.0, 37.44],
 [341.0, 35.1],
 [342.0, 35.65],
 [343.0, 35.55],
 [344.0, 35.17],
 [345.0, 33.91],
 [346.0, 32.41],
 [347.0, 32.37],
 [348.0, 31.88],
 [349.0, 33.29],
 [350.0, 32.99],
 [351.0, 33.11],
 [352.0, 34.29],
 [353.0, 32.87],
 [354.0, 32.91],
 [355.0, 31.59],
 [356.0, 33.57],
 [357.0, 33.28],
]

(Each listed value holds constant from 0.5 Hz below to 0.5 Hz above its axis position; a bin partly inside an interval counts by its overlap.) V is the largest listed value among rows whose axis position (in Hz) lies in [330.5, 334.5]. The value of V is 36.79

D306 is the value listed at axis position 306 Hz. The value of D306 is 38.04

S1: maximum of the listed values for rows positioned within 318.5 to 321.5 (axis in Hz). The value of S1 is 41.73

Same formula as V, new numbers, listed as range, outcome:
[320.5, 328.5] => 41.22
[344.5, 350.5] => 33.91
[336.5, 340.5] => 37.44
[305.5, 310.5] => 39.09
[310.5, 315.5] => 40.52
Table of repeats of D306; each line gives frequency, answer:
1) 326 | 38.31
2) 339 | 36.22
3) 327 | 36.99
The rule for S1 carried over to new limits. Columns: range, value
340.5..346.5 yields 35.65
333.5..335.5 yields 36.51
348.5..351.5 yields 33.29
